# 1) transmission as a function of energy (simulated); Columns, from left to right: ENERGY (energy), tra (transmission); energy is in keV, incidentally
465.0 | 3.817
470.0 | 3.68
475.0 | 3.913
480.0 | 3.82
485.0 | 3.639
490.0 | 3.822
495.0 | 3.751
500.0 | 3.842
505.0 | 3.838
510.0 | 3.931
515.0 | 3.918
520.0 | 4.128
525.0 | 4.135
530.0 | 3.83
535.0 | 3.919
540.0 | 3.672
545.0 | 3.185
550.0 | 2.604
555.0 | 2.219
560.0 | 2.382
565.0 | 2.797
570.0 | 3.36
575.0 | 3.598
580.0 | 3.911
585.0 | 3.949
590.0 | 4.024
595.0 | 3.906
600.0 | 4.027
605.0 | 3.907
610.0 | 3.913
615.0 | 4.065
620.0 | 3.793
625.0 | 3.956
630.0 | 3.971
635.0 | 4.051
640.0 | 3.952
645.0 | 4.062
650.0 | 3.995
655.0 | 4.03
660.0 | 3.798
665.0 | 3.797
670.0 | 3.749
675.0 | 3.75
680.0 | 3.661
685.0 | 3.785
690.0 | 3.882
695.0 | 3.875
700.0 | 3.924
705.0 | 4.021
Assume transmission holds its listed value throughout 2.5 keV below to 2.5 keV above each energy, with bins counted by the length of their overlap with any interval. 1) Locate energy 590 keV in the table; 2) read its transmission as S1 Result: 4.024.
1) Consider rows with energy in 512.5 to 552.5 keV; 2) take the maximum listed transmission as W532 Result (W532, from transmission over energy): 4.135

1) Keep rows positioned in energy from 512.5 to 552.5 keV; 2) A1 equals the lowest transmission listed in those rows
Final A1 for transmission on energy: 2.604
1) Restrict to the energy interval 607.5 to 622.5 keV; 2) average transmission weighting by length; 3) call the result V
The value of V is 3.92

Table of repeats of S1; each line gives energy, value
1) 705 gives 4.021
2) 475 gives 3.913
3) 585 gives 3.949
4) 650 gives 3.995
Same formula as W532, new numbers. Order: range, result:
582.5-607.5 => 4.027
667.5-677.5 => 3.75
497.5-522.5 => 4.128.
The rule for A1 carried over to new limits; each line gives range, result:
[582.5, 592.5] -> 3.949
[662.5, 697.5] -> 3.661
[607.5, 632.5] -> 3.793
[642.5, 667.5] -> 3.797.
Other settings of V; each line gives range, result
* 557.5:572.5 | 2.85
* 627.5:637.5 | 4.01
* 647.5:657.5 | 4.01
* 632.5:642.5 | 4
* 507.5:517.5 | 3.92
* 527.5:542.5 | 3.81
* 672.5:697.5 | 3.79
